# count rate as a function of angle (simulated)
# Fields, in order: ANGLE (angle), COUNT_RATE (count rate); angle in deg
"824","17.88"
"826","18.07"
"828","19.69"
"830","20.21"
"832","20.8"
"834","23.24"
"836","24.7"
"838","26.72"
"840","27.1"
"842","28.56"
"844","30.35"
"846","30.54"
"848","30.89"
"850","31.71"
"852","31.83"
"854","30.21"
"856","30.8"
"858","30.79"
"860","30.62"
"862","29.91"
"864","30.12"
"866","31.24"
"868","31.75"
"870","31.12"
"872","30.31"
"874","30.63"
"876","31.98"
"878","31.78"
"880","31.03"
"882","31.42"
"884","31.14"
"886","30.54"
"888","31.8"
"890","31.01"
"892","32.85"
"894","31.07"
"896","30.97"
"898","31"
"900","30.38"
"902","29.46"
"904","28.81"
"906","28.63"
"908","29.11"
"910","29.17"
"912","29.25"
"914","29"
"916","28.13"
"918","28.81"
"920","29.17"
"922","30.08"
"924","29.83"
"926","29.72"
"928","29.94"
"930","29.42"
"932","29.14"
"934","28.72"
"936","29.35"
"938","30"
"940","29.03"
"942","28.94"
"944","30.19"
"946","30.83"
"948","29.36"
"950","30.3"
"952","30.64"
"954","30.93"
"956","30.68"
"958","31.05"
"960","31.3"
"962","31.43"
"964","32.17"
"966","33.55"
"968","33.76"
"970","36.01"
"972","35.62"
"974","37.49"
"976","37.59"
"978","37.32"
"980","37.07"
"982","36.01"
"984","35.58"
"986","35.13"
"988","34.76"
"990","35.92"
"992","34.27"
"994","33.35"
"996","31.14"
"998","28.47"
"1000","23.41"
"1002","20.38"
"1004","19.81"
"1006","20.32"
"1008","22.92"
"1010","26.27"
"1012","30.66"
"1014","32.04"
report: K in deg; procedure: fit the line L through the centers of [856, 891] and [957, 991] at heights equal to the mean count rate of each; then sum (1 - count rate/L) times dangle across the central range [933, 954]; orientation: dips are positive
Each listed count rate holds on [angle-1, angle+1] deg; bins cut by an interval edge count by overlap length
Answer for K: 2.41 deg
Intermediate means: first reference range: 31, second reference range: 34.8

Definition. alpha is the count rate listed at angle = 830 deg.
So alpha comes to 20.21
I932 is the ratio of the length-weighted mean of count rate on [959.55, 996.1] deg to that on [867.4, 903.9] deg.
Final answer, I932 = 1.12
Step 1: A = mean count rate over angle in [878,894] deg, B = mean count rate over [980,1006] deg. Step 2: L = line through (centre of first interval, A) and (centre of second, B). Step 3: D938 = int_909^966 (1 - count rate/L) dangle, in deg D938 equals 1.91 deg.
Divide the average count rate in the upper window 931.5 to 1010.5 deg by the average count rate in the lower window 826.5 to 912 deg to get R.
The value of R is 1.1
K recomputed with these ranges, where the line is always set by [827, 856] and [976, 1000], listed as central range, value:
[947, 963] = 0.89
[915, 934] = 1.06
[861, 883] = -1.94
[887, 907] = -0.60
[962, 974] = -0.40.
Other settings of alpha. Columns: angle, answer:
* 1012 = 30.66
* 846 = 30.54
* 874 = 30.63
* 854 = 30.21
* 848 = 30.89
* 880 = 31.03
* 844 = 30.35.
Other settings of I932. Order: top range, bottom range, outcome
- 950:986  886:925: 1.13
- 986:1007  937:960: 0.94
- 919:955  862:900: 0.96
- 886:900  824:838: 1.47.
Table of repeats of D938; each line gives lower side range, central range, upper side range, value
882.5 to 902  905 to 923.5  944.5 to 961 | 1.1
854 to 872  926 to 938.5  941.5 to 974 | 0.9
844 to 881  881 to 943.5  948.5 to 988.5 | 4.7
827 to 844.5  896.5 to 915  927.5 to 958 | -1.0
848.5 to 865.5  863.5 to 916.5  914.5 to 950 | -0.6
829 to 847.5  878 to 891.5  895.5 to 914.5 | -1.3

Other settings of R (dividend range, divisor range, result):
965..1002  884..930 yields 1.13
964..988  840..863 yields 1.17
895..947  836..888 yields 0.97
